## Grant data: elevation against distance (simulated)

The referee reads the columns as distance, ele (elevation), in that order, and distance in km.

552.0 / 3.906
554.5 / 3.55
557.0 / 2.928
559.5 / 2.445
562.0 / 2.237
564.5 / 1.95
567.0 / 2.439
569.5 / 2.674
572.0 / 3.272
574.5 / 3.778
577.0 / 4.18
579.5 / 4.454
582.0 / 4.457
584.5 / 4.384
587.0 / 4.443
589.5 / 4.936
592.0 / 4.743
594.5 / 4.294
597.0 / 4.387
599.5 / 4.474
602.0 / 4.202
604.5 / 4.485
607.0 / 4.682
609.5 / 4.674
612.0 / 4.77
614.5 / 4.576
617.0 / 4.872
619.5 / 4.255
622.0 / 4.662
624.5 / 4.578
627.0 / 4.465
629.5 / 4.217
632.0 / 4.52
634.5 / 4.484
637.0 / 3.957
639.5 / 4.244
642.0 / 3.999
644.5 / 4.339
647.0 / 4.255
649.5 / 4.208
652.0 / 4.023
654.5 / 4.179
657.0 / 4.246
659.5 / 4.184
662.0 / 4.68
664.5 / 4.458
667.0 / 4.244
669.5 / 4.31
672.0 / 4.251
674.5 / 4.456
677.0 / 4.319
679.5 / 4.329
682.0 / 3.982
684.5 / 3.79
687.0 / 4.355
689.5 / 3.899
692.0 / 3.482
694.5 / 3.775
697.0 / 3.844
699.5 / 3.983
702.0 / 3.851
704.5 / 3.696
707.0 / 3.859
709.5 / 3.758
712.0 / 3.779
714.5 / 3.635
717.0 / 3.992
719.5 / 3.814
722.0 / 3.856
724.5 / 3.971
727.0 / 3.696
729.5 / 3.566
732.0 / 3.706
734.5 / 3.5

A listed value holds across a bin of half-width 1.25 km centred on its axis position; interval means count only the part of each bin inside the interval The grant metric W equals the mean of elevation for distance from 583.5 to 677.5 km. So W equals 4.41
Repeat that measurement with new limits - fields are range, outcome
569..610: 4.29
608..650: 4.42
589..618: 4.58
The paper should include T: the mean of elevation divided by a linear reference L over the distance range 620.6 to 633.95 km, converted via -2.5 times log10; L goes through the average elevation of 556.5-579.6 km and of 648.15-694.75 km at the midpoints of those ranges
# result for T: -0.22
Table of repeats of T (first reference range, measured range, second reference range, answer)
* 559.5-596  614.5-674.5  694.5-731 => -0.16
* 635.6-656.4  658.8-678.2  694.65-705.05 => -0.09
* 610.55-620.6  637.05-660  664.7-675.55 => 0.07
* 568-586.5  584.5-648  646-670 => -0.10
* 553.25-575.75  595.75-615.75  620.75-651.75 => -0.23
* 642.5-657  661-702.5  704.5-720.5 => -0.03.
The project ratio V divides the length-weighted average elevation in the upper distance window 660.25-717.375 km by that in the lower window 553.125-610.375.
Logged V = 1.05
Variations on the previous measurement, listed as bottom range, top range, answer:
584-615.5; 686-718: 0.84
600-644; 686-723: 0.86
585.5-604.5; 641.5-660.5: 0.93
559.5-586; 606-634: 1.36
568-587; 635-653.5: 1.07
